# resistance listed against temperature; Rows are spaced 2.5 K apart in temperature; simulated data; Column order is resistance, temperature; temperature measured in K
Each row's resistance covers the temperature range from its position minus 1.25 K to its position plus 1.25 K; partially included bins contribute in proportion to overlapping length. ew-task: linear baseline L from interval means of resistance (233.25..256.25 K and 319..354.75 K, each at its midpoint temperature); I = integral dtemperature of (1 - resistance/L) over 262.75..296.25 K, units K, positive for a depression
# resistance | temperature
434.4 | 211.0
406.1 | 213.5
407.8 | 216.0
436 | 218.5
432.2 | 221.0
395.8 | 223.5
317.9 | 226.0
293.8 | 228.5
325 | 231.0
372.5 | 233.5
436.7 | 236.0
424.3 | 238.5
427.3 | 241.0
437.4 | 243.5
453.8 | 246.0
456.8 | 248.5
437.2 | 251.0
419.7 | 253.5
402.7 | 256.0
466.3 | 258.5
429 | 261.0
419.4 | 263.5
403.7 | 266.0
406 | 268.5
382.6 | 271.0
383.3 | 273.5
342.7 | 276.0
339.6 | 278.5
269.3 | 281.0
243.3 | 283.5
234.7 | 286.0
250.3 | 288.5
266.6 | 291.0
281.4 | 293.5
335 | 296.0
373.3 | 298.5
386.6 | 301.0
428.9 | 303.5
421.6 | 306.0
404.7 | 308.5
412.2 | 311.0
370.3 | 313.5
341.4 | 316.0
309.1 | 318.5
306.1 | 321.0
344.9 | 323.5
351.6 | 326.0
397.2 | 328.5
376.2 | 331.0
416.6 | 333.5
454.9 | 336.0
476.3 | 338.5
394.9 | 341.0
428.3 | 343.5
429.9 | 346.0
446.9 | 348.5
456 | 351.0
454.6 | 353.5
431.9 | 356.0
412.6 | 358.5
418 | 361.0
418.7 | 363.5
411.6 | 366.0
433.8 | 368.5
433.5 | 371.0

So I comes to 7.8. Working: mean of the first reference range 430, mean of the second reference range 407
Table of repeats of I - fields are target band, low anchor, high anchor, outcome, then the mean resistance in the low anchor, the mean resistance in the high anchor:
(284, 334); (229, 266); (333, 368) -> 9.3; 419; 433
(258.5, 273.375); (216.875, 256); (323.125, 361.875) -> -0.1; 404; 420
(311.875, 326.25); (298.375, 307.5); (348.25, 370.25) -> 2.6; 406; 431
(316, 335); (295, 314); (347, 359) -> 2.6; 393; 442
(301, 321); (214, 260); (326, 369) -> 1.9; 408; 425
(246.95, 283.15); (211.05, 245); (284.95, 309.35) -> -2.8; 395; 338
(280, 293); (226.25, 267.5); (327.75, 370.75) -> 5.1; 411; 427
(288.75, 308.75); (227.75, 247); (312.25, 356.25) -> 2.2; 398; 399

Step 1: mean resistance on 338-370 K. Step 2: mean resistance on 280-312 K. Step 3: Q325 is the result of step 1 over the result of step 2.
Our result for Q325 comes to 1.30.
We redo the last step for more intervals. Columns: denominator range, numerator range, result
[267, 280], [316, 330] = 0.93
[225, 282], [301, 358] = 1.02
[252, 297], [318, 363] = 1.17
